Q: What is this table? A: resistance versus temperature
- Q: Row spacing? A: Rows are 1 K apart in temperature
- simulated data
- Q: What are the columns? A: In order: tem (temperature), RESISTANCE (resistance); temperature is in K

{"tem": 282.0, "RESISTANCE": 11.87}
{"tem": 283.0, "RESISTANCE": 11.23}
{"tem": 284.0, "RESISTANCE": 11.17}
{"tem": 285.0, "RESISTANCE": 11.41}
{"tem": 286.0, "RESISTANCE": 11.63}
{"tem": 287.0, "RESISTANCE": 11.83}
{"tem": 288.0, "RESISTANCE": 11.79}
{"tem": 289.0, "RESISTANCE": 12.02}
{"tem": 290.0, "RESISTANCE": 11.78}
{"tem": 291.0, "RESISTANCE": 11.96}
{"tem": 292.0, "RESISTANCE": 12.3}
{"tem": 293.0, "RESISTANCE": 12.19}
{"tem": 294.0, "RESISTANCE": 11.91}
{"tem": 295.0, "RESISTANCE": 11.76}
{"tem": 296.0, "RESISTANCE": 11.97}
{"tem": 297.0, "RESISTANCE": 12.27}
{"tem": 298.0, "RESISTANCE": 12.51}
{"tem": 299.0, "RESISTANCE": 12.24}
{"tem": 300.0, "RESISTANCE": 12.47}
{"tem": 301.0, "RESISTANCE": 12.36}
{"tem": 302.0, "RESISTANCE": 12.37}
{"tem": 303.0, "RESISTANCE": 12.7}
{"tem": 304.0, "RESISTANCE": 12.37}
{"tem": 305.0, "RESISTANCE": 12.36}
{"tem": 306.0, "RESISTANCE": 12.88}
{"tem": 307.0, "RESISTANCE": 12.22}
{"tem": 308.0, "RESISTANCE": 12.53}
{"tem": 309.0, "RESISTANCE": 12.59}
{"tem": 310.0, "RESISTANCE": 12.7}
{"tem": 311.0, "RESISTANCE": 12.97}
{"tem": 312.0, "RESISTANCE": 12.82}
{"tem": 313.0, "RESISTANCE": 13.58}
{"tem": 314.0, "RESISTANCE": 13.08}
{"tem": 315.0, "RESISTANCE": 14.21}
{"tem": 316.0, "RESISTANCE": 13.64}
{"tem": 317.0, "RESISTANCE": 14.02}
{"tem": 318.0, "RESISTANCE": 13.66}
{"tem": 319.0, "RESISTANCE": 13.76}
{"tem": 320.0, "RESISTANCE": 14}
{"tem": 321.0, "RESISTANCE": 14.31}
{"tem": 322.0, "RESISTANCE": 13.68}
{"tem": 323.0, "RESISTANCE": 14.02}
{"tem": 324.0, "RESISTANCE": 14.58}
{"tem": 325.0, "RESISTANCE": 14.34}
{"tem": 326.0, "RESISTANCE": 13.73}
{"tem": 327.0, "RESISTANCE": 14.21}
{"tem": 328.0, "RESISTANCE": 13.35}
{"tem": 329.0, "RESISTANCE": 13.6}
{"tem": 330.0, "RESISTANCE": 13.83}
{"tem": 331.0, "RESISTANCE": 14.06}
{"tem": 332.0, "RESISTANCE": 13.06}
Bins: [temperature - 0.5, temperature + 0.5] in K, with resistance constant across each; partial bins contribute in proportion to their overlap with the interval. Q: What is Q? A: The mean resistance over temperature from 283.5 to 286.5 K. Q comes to 11.4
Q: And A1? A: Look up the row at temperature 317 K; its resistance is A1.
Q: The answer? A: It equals 14.02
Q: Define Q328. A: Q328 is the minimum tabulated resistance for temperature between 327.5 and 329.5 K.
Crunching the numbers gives 13.35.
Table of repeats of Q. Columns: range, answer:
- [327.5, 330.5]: 13.6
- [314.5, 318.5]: 13.9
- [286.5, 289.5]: 11.9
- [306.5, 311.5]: 12.6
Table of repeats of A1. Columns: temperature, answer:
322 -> 13.68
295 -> 11.76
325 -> 14.34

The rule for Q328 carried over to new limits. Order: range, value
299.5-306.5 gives 12.36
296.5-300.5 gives 12.24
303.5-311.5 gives 12.22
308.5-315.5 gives 12.59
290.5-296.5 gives 11.76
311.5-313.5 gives 12.82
